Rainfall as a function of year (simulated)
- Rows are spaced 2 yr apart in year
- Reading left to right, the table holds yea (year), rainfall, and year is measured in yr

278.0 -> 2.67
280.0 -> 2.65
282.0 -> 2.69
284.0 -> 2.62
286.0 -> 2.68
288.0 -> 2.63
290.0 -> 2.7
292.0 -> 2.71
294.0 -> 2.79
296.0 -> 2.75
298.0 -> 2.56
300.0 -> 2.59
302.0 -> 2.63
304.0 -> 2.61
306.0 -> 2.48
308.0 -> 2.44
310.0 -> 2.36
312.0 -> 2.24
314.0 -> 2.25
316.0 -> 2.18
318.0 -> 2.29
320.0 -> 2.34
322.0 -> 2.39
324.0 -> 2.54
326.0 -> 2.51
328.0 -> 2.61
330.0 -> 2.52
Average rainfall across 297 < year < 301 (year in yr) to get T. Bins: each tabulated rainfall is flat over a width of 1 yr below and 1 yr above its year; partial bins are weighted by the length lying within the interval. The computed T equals 2.58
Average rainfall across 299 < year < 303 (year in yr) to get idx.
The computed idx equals 2.61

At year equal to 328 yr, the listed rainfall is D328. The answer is 2.61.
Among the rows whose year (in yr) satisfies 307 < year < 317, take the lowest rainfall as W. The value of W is 2.18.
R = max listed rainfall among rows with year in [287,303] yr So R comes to 2.79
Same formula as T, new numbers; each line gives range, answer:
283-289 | 2.64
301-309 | 2.54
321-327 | 2.48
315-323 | 2.3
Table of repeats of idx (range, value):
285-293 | 2.68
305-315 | 2.35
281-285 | 2.66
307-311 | 2.4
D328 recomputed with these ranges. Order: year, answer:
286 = 2.68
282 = 2.69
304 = 2.61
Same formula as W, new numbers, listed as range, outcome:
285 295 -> 2.63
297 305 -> 2.56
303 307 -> 2.48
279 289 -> 2.62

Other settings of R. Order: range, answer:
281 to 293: 2.71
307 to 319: 2.44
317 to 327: 2.54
